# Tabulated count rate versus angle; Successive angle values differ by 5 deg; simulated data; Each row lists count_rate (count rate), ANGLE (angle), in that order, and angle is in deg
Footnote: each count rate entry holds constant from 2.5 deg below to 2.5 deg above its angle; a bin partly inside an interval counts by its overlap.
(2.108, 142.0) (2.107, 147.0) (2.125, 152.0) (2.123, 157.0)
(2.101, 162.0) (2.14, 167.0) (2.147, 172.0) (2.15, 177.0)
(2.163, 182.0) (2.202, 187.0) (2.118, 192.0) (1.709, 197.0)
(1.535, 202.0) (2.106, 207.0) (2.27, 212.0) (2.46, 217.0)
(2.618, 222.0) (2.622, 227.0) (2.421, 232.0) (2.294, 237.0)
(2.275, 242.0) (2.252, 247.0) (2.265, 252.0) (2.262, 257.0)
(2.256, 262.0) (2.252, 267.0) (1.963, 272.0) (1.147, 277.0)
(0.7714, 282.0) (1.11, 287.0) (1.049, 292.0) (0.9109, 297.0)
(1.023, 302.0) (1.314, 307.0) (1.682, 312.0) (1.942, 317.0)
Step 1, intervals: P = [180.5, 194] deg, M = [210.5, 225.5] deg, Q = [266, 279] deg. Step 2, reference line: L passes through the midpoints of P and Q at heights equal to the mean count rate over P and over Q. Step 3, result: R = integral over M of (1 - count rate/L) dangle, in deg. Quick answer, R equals -3.4 deg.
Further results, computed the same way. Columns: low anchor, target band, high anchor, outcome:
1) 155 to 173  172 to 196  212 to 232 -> 1.4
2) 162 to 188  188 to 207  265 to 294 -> 1.2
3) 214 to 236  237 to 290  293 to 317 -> 2.5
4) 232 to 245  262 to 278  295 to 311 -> -1.5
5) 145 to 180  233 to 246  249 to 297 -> -3.7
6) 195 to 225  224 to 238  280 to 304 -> -4.8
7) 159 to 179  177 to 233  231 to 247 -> 0.8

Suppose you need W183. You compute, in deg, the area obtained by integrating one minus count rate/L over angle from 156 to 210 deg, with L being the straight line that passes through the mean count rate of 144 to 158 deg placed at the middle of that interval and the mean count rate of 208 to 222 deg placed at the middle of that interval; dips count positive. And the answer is 4.8 deg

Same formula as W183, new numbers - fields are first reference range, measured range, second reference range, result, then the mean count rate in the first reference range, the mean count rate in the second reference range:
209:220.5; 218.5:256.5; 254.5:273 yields -1.51 deg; 2.38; 2.2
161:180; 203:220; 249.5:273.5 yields -0.41 deg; 2.14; 2.21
